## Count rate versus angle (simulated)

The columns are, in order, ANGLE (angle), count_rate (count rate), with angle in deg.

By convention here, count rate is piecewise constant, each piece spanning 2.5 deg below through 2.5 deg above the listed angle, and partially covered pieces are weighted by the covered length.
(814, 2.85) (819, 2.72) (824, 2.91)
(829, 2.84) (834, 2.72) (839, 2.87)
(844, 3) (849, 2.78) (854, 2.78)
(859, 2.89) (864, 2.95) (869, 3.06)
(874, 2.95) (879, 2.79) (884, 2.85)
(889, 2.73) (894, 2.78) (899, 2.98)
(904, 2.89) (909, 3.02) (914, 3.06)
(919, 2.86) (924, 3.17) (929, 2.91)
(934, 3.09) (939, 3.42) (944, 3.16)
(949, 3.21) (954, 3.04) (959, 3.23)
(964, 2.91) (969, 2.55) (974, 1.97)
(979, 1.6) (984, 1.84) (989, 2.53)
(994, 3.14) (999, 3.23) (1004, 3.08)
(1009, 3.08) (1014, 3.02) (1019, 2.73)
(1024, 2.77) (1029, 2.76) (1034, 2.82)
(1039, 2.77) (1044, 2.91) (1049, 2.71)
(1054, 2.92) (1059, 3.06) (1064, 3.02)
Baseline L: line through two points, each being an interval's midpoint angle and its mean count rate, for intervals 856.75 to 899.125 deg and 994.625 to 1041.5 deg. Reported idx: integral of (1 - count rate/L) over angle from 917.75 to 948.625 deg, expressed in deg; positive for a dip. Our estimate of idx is -2.3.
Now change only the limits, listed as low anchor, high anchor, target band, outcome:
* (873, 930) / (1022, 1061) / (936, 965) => -2.9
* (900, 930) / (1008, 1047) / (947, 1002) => 4.8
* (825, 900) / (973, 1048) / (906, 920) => -0.9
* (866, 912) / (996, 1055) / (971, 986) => 5.5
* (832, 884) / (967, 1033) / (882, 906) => -0.2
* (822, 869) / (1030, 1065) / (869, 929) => -1.1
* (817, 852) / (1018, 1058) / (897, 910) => -0.6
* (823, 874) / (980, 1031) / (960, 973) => 0.5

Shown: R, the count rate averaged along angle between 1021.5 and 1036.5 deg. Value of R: 2.78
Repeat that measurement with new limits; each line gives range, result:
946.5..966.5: 3.1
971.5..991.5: 1.99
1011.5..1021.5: 2.88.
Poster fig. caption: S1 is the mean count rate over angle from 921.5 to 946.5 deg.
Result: 3.15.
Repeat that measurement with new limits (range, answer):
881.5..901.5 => 2.83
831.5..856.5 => 2.83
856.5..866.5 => 2.92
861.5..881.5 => 2.94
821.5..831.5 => 2.88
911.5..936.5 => 3.02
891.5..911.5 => 2.92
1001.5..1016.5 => 3.06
